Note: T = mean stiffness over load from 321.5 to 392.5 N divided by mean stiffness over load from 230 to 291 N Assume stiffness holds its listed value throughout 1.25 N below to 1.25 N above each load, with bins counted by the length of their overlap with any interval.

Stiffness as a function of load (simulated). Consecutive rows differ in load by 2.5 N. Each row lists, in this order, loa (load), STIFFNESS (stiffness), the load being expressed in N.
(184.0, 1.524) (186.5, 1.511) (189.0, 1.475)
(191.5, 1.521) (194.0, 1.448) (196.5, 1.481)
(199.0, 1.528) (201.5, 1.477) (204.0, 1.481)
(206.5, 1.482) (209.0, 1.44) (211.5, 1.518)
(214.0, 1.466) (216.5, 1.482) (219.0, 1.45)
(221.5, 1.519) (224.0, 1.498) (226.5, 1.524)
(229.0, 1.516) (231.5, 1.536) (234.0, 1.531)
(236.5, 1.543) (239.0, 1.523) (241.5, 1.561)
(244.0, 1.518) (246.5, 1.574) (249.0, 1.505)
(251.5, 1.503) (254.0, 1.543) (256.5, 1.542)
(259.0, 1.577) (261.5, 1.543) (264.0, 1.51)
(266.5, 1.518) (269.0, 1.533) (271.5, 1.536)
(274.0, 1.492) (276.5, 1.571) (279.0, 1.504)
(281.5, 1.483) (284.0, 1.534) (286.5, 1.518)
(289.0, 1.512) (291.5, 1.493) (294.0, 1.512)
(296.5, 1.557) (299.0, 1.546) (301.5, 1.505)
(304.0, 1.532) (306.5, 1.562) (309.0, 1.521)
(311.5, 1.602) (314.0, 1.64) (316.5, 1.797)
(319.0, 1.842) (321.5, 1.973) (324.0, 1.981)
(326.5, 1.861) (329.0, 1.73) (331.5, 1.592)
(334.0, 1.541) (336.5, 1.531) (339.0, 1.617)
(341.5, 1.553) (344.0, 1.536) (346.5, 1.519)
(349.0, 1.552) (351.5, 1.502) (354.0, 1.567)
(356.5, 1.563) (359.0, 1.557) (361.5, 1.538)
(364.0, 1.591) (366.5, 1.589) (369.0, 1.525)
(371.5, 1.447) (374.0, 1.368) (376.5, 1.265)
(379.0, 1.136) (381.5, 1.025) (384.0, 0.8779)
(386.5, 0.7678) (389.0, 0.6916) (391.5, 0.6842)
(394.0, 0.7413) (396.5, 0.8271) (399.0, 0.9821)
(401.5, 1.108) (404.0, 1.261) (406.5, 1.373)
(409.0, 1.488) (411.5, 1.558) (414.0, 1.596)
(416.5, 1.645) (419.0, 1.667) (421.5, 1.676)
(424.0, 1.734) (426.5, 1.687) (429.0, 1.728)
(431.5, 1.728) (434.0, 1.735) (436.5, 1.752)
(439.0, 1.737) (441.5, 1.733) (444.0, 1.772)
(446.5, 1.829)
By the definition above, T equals 0.94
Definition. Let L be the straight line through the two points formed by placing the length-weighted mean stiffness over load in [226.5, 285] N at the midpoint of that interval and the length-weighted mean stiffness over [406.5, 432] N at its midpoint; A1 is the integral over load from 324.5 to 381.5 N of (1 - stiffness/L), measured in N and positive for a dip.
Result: 2.4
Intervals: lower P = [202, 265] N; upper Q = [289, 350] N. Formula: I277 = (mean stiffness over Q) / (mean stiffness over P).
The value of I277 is 1.1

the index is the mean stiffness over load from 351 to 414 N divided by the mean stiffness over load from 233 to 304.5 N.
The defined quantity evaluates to 0.8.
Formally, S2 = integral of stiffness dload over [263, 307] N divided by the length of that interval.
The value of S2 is 1.52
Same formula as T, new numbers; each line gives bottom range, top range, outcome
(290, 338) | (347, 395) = 0.77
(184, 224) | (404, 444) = 1.11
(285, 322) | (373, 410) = 0.65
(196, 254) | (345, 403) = 0.82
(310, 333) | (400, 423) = 0.84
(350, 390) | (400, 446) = 1.22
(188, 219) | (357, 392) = 0.84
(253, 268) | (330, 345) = 1.02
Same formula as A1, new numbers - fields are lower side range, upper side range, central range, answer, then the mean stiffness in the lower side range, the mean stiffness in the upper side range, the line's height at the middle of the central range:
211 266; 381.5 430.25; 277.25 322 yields -5.0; 1.52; 1.26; 1.43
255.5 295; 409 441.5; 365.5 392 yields 8.1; 1.52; 1.68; 1.63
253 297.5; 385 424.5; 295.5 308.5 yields -0.7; 1.53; 1.23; 1.46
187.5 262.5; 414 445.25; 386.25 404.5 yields 8.8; 1.51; 1.71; 1.68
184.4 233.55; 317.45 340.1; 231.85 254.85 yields 0.5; 1.49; 1.74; 1.56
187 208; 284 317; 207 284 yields 0.0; 1.49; 1.55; 1.52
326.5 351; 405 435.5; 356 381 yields 2.5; 1.59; 1.63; 1.6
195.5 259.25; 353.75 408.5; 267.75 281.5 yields -1.0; 1.51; 1.2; 1.42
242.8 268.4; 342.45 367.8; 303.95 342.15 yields -3.5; 1.53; 1.55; 1.55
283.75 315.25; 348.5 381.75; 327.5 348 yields -1.2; 1.54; 1.45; 1.49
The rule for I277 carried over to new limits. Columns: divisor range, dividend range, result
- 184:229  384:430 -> 0.86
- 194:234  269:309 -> 1.02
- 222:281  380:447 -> 0.90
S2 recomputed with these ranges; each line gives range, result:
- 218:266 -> 1.53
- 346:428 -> 1.34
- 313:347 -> 1.7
